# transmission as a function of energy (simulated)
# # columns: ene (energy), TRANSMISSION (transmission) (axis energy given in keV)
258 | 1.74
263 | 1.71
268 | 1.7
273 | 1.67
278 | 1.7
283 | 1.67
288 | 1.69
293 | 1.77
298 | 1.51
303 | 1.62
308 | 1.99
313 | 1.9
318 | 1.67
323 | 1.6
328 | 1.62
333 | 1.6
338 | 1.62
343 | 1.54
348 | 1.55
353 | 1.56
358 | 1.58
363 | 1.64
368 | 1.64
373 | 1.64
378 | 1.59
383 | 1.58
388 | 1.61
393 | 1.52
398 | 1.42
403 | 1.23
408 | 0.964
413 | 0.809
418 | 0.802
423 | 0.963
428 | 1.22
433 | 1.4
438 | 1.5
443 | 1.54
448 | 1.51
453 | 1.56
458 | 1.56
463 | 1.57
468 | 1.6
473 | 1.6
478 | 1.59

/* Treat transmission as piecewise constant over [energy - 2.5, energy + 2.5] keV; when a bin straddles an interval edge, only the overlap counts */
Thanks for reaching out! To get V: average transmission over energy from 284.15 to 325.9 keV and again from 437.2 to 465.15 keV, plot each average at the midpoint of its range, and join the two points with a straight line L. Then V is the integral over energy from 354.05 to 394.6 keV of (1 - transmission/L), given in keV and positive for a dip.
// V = 0.8 keV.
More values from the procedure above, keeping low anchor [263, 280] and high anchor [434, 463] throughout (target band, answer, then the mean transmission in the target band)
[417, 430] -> 4.6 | 1.01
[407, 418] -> 5.0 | 0.857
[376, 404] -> 1.4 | 1.5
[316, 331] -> 0.2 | 1.63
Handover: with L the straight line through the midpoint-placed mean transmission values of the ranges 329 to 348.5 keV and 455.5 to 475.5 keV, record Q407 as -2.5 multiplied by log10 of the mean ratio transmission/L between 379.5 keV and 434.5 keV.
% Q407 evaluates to 0.272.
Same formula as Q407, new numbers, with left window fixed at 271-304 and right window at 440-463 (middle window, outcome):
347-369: 0.01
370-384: -0.01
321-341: 0.02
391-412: 0.26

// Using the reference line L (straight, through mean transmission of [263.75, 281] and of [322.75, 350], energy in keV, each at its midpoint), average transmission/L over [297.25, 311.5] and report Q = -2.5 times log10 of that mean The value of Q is -0.07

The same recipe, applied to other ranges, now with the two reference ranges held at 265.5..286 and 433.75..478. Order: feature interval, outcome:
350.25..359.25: 0.04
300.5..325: -0.06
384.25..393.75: 0.02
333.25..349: 0.04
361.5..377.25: -0.01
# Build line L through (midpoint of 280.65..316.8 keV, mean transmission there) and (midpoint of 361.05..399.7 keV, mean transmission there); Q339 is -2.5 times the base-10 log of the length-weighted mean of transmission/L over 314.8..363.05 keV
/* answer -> 0.04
